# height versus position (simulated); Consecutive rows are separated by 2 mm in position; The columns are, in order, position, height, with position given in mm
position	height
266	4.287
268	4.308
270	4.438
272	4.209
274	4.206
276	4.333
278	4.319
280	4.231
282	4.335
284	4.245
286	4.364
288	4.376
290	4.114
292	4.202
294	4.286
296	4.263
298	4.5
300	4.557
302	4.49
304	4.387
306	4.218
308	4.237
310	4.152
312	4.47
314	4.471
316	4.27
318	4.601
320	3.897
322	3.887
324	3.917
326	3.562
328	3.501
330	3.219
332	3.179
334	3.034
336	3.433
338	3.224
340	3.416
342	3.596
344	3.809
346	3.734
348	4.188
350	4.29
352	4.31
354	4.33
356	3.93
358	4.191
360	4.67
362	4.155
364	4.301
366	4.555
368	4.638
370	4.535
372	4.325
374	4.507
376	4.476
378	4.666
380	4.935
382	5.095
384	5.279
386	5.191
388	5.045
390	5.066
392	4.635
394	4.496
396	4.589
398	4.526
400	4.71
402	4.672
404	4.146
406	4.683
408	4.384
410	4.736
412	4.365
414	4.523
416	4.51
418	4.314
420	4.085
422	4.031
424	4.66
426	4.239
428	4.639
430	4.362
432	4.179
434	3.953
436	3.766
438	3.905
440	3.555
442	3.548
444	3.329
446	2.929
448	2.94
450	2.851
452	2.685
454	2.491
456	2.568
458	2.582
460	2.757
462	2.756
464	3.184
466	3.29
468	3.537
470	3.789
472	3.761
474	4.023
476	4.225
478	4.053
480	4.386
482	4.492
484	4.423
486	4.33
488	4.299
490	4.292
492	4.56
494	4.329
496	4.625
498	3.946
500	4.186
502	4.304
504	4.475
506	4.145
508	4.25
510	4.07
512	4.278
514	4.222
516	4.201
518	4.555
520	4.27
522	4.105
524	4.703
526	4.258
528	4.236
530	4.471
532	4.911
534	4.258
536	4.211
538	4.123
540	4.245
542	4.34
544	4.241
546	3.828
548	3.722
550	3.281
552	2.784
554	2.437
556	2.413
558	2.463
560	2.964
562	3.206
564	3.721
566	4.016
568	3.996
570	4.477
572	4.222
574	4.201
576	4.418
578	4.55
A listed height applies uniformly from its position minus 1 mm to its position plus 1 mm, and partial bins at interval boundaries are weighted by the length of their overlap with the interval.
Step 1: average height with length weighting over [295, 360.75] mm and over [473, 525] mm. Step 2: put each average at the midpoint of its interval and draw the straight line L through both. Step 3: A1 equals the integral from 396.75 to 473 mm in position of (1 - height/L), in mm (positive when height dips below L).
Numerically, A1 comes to 7.1 mm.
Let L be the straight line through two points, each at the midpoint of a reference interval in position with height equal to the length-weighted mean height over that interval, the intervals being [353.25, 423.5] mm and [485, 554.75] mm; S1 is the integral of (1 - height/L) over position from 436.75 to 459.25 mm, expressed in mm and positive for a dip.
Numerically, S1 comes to 6.9 mm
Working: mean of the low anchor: 4.55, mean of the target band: 3.04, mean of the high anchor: 4.16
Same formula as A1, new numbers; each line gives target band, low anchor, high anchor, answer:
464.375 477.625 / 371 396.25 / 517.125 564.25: 1.5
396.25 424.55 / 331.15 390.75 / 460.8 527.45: -1.6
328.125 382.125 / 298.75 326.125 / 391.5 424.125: 3.4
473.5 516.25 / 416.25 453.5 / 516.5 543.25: -1.5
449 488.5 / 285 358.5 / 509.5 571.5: 4.3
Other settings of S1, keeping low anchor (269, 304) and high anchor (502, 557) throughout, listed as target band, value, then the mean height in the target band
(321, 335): 2.63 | 3.47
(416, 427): -0.32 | 4.29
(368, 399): -3.99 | 4.75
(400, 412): -0.98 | 4.53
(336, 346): 1.72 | 3.53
